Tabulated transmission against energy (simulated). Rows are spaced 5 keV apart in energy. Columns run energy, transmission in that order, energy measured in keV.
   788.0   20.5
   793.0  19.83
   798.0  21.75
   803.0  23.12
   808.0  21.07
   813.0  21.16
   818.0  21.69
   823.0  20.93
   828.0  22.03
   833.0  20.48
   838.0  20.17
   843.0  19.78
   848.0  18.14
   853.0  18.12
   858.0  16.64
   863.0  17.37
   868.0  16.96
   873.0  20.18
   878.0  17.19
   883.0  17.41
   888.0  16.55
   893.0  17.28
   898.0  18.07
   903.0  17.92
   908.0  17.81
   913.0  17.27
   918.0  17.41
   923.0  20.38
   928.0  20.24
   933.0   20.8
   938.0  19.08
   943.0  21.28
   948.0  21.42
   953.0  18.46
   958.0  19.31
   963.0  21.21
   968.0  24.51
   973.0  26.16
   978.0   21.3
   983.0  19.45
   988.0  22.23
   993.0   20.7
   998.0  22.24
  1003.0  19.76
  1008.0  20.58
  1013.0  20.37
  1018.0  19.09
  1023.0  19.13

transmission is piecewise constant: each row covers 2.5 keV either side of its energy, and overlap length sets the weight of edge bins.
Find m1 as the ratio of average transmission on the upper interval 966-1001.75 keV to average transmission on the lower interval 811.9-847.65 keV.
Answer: 1.07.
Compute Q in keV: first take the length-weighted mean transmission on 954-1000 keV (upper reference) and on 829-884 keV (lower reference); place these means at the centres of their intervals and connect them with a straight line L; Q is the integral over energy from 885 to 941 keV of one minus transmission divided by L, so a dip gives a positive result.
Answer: 4.5 keV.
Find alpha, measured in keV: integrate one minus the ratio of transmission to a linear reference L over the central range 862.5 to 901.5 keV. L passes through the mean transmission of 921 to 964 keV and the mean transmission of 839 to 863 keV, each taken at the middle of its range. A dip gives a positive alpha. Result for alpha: 2.6 keV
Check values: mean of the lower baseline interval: 18.2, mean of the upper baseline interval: 20.2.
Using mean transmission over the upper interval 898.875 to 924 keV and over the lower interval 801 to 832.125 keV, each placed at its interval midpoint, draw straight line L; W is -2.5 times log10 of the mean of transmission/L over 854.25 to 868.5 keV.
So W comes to 0.16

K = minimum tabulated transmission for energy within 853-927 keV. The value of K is 16.55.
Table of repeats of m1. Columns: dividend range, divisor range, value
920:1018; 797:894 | 1.08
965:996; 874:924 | 1.26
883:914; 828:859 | 0.91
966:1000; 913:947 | 1.13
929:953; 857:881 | 1.15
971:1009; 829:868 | 1.15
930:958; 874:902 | 1.15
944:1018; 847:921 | 1.20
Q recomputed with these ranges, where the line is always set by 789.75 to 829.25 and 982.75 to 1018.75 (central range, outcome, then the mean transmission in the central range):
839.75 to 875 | 5.1 keV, 18.2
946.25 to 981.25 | -1.5 keV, 21.7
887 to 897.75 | 2.0 keV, 17.2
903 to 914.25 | 1.8 keV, 17.7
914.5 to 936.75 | 1.5 keV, 19.6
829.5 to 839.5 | 0.4 keV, 20.5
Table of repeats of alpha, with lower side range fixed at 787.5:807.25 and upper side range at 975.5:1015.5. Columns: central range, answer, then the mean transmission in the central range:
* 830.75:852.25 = 1.8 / 19.5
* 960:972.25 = -1.3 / 23.2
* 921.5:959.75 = 1.5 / 20.1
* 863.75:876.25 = 1.7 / 18.3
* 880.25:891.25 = 2.1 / 17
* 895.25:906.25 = 1.6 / 18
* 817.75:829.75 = -0.1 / 21.5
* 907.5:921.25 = 2.2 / 17.6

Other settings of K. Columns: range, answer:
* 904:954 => 17.27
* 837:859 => 16.64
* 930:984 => 18.46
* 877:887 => 17.19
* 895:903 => 17.92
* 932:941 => 19.08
